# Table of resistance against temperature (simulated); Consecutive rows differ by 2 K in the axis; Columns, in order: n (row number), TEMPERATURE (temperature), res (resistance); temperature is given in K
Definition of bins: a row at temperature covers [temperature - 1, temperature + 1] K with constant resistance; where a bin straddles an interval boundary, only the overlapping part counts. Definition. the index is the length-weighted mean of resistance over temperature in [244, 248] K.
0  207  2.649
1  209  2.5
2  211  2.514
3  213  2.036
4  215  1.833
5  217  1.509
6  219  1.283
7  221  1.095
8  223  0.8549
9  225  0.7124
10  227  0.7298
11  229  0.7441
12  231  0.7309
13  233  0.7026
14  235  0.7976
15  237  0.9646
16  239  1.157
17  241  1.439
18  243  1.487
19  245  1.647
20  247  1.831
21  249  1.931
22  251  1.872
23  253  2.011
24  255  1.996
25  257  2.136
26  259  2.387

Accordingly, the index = 1.74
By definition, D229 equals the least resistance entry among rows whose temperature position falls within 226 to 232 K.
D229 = 0.7298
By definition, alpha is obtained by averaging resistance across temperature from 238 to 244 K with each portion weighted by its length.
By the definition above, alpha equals 1.36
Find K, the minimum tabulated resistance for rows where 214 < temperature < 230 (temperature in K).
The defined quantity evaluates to 0.7124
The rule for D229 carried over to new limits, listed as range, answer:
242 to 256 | 1.487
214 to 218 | 1.509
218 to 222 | 1.095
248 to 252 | 1.872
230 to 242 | 0.7026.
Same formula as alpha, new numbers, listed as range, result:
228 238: 0.788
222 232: 0.754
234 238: 0.881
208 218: 2.08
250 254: 1.94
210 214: 2.27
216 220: 1.4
